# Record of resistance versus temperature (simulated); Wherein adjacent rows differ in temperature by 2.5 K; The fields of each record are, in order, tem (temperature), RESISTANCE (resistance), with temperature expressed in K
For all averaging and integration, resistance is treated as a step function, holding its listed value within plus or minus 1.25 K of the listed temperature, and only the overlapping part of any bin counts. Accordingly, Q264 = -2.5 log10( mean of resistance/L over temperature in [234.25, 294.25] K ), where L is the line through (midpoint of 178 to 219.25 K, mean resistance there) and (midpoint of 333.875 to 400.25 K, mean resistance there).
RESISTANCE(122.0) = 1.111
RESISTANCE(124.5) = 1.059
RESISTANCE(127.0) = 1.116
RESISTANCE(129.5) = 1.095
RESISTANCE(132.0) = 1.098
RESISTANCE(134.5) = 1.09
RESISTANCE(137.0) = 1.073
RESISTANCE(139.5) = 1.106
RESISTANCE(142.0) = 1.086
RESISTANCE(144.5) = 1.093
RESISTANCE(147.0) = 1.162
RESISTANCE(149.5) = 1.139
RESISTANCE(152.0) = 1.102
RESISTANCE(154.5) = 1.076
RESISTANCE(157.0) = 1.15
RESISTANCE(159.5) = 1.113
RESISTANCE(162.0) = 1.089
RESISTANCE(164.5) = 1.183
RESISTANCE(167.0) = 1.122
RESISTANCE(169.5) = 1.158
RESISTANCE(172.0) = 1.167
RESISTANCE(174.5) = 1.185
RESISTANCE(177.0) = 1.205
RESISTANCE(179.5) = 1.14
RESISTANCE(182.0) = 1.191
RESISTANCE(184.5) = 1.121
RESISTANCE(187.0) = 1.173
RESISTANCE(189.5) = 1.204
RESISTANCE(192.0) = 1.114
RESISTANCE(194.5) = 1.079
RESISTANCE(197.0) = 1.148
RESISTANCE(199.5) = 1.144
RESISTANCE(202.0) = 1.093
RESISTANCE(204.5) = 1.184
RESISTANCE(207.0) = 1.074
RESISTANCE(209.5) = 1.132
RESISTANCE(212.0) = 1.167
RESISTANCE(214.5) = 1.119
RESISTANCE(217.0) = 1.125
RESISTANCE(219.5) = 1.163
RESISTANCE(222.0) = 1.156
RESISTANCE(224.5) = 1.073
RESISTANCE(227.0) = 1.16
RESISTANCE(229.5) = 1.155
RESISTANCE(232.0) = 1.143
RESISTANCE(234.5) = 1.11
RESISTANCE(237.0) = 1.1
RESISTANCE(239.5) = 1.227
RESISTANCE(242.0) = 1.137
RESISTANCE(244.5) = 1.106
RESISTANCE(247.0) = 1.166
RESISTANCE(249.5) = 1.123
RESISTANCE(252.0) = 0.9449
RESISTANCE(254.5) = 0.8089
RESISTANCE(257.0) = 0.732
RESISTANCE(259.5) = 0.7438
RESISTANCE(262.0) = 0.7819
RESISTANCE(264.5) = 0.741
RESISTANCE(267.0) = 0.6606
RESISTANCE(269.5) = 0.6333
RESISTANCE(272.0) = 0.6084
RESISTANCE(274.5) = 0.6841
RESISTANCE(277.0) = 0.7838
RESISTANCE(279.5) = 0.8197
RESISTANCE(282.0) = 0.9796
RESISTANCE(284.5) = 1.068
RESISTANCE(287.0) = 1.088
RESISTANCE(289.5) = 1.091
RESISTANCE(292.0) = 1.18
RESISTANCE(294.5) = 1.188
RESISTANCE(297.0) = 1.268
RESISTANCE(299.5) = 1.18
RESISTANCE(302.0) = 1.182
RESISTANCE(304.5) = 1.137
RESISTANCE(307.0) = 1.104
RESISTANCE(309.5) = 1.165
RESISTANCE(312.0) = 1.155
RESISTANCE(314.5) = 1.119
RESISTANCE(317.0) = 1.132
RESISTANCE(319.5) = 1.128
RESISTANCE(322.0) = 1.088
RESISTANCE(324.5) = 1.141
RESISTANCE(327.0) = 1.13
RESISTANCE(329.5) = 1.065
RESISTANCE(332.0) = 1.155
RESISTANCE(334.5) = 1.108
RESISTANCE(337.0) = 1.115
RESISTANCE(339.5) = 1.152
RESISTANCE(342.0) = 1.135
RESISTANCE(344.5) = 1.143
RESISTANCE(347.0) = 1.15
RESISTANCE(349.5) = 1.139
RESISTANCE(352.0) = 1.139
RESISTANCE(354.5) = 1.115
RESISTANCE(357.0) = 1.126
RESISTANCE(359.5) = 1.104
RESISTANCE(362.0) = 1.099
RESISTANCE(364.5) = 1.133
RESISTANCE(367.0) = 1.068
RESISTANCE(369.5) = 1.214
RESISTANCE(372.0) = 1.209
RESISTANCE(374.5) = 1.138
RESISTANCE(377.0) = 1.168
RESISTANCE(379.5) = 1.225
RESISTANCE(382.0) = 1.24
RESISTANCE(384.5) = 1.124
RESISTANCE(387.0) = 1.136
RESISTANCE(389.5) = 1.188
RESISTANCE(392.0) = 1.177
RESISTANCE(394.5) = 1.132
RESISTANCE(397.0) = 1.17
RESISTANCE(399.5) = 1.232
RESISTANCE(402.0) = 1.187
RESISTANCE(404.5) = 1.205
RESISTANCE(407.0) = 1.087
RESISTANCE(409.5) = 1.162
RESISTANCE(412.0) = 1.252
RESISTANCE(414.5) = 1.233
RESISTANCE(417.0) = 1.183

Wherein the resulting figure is 0.223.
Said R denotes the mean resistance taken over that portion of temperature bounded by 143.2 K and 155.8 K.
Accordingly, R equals 1.11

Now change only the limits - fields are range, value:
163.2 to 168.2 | 1.15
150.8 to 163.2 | 1.11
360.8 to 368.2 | 1.1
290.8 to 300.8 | 1.2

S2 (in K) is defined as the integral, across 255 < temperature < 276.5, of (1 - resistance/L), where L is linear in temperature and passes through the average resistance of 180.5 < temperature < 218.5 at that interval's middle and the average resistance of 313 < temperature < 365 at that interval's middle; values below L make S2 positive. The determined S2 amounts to 8.1 K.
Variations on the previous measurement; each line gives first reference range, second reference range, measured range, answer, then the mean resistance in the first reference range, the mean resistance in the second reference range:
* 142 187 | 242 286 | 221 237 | -2.9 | 1.14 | 0.856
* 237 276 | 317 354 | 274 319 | -3.3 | 0.88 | 1.13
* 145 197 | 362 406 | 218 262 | 3.7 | 1.14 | 1.17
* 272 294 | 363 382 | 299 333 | -3.4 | 0.949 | 1.17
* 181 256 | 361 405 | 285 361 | 0.9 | 1.12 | 1.17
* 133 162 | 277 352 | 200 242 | -1.0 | 1.11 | 1.12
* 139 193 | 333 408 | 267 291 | 6.1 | 1.14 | 1.15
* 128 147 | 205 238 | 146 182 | -1.2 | 1.1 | 1.13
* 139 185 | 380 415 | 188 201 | 0.1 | 1.14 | 1.18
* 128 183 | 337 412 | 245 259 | 2.3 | 1.13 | 1.16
